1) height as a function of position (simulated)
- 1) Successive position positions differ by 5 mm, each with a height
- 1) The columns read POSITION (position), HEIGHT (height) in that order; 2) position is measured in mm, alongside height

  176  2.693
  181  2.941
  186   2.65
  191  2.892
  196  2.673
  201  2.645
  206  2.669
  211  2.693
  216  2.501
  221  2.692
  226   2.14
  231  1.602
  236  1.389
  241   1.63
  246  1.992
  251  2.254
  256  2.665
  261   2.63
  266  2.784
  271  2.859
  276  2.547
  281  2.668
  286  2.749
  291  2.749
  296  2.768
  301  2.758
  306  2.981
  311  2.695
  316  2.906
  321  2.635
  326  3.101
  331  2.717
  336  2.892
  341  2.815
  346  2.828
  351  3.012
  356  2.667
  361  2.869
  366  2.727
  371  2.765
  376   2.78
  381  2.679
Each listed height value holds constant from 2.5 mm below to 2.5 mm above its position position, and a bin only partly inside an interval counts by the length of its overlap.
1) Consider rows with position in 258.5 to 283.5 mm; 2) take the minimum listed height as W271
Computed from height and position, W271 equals 2.547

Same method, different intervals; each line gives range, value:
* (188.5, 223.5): 2.501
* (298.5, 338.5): 2.635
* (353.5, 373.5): 2.667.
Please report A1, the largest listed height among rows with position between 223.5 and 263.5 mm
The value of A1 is 2.665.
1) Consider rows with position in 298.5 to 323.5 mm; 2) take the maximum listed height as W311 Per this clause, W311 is 2.981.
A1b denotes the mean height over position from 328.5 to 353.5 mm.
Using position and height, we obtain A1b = 2.85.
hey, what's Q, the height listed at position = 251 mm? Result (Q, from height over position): 2.254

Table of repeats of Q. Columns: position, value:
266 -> 2.784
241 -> 1.63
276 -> 2.547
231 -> 1.602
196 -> 2.673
